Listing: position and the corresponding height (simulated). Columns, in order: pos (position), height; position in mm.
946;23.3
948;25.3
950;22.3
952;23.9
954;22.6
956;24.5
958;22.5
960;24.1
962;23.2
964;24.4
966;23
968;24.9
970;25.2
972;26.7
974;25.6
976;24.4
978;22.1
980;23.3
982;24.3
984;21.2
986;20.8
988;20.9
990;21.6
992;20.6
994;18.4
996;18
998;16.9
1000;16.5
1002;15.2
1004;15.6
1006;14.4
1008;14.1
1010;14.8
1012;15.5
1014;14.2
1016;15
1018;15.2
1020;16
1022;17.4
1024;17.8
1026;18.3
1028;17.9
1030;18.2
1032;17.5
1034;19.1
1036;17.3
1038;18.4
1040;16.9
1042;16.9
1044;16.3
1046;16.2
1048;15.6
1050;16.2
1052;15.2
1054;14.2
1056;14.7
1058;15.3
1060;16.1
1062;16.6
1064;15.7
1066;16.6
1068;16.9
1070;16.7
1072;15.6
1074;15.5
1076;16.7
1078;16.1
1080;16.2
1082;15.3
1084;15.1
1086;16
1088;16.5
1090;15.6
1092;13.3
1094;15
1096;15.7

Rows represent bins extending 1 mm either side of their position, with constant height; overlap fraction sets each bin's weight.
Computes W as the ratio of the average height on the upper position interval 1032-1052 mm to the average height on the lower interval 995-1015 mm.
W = 1.1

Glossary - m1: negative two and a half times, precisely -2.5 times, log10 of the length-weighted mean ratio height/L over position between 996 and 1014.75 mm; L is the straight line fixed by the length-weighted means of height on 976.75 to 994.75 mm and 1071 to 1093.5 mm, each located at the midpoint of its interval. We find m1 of 0.30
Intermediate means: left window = 21.5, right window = 15.6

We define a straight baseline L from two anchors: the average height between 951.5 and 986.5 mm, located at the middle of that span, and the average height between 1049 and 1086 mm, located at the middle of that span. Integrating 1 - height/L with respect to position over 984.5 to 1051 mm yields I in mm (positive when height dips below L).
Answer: 8.9 mm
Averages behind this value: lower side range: 23.7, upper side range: 15.8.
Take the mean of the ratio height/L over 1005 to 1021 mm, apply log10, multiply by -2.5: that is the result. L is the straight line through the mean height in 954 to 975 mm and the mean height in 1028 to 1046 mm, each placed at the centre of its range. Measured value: 0.31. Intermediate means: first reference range 24.3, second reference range 17.5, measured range 14.9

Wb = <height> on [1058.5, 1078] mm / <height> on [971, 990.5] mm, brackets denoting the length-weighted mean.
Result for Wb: 0.70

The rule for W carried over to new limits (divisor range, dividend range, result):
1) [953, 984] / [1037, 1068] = 0.67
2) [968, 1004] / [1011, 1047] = 0.80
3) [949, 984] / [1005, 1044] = 0.69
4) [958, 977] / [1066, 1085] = 0.65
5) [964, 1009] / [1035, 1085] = 0.78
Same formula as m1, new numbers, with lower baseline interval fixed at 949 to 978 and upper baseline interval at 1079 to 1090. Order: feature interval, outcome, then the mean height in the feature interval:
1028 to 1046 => 0.09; 17.5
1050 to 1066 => 0.14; 15.5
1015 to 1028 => 0.20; 16.7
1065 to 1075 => 0.03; 16.3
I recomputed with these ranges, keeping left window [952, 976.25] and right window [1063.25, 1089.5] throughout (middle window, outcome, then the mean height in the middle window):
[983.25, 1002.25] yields 2.6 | 19.1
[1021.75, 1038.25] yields 1.2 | 18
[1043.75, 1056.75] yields 1.8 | 15.5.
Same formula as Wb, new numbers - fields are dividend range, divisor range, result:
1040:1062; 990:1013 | 0.95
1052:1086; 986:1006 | 0.87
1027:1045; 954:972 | 0.73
